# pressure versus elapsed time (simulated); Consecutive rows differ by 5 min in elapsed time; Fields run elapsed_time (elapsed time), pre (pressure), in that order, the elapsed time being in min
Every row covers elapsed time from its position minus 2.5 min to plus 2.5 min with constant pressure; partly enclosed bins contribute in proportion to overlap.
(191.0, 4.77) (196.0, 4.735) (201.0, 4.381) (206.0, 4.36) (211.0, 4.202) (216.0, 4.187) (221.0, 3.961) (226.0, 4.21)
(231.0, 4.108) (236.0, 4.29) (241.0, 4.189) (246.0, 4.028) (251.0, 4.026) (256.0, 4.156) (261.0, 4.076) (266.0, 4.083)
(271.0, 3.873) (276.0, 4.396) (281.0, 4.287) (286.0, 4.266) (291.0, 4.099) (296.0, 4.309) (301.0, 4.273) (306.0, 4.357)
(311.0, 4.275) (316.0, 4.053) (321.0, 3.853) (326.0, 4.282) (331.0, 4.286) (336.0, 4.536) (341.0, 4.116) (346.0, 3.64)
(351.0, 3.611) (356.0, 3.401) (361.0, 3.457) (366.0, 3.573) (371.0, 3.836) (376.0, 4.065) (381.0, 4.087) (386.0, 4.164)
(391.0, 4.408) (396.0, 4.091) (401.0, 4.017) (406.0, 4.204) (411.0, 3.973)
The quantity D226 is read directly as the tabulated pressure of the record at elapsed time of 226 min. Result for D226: 4.21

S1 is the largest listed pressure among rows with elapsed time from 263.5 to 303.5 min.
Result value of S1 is 4.396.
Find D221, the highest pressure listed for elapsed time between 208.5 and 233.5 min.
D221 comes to 4.21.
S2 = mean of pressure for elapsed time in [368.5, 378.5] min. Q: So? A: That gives 3.95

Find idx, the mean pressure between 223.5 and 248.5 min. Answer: 4.16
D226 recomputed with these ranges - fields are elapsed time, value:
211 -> 4.202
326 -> 4.282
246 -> 4.028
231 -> 4.108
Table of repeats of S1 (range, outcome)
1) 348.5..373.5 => 3.836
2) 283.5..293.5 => 4.266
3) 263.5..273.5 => 4.083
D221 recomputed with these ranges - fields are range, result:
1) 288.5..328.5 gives 4.357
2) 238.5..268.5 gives 4.189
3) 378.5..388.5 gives 4.164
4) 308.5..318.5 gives 4.275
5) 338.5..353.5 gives 4.116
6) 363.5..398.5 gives 4.408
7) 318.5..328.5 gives 4.282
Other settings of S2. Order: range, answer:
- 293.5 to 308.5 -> 4.31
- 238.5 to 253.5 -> 4.08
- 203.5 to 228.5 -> 4.18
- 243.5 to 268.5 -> 4.07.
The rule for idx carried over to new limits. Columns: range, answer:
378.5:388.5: 4.13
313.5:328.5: 4.06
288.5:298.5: 4.2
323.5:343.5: 4.3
